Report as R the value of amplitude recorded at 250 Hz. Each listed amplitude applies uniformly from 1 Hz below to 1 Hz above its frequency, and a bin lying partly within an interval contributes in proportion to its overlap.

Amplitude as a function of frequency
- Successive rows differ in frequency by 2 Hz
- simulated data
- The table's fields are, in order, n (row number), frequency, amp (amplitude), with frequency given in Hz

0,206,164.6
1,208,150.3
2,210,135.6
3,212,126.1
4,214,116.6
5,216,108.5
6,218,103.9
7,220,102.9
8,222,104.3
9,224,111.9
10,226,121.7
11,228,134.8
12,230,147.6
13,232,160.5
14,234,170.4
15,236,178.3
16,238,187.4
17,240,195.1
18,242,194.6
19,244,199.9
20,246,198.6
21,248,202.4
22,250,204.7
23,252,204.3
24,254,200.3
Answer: 204.7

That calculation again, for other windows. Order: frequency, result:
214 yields 116.6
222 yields 104.3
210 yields 135.6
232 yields 160.5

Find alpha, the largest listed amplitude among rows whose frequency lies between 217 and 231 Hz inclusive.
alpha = 147.6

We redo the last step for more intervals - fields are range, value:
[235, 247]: 199.9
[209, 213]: 135.6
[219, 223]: 104.3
